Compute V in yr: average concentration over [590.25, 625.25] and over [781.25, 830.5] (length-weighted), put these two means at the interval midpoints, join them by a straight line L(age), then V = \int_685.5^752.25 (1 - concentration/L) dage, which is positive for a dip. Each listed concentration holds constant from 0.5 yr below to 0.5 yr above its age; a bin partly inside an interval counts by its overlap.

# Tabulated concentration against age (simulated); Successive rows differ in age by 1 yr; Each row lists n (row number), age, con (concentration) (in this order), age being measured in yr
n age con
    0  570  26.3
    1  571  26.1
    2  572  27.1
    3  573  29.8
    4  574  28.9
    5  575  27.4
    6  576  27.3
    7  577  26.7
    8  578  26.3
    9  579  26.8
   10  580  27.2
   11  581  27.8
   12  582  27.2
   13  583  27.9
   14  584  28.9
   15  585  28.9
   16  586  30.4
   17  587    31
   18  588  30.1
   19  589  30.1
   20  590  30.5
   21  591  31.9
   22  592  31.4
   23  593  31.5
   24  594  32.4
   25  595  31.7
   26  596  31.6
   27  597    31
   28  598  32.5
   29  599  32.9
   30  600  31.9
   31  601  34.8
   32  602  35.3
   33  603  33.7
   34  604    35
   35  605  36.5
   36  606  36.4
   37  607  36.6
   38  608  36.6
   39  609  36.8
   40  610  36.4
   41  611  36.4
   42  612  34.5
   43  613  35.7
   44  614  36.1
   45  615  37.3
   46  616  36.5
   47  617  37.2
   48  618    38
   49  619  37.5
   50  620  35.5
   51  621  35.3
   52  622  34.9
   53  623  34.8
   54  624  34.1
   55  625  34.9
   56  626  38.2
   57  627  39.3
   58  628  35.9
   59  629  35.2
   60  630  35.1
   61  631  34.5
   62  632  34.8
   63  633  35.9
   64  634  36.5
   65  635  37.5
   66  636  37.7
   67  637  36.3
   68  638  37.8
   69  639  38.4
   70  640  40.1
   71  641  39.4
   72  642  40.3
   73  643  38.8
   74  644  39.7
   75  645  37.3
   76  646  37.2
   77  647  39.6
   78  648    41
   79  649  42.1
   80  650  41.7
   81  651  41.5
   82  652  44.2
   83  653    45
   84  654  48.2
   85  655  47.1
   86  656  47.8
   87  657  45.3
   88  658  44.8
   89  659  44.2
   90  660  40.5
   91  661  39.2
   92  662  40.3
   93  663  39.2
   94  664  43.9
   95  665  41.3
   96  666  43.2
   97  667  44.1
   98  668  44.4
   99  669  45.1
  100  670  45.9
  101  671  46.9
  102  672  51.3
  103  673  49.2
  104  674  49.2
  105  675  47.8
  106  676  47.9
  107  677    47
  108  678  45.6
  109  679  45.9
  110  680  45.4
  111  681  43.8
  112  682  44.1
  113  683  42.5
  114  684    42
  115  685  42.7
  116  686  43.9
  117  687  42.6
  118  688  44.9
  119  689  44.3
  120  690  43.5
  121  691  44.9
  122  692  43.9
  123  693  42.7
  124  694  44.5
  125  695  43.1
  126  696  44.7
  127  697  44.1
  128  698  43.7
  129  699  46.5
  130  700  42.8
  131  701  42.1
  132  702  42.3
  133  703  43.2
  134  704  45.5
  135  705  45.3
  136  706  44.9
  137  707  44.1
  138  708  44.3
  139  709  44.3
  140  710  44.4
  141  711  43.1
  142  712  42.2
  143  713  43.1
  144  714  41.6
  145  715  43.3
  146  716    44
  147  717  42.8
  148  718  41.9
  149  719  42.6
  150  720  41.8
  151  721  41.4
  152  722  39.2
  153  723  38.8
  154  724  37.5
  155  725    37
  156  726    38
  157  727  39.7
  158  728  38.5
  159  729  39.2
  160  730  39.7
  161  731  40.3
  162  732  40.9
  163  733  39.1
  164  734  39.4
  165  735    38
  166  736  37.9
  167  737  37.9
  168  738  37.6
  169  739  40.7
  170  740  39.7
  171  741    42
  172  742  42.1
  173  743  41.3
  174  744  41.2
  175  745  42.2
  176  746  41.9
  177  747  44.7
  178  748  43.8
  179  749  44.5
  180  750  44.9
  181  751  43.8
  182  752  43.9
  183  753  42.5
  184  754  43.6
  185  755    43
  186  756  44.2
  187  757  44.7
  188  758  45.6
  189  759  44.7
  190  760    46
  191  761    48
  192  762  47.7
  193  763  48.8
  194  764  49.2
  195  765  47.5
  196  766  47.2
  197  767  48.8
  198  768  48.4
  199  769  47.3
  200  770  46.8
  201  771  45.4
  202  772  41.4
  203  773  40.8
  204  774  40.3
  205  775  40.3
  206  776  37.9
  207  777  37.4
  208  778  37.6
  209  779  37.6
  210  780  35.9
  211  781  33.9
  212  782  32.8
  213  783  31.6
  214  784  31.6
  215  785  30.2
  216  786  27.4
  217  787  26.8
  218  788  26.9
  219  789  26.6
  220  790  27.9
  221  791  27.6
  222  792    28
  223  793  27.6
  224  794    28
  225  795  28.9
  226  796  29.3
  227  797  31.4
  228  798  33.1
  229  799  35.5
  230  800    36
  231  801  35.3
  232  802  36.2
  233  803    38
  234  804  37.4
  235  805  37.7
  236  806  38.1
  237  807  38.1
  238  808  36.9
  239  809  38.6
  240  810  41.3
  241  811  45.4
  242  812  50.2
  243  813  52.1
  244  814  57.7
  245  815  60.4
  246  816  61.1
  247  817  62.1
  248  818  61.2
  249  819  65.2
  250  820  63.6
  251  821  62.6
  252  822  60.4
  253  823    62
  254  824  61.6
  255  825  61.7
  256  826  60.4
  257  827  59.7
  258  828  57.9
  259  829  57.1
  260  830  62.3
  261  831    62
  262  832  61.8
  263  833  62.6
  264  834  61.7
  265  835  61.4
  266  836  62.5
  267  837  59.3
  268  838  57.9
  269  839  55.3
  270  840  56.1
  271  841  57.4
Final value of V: -4.4 yr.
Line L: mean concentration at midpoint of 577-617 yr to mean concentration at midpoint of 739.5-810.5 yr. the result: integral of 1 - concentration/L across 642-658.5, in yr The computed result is -3.9 yr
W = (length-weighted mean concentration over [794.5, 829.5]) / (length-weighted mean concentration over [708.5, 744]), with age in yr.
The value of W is 1.19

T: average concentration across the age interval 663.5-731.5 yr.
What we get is 43.5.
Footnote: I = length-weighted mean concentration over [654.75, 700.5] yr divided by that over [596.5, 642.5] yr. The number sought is 1.2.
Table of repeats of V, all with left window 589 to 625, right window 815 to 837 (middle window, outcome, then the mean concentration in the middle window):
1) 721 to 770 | 8.6 yr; 42.6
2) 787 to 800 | 6.3 yr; 29.4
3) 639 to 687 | -2.4 yr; 43.5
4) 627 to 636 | 0.4 yr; 36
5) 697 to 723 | 2.2 yr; 43.1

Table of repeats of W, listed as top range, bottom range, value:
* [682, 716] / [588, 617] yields 1.28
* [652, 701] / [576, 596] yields 1.52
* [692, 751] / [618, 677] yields 1.03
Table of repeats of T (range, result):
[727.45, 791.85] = 40.2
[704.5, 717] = 43.7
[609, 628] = 36.3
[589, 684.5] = 39.1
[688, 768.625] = 42.9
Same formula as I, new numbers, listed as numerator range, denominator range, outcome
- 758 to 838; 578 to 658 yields 1.26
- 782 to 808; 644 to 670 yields 0.75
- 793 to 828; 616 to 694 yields 1.14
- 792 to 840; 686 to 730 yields 1.17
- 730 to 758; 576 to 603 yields 1.38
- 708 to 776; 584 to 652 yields 1.19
